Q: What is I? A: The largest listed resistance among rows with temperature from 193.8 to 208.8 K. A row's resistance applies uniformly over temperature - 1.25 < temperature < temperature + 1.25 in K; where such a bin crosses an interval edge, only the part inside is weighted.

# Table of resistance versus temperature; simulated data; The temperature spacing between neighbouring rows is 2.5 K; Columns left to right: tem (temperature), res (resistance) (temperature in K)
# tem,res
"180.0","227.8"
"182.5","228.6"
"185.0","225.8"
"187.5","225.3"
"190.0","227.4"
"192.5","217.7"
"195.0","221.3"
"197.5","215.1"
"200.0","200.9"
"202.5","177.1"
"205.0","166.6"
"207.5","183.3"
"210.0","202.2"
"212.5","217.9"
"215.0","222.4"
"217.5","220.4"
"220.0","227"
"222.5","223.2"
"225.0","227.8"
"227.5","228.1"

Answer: 221.3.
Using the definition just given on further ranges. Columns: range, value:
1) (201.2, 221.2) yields 227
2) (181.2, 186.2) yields 228.6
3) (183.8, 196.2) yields 227.4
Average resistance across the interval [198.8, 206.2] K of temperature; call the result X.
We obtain 182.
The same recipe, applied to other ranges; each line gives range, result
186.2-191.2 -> 226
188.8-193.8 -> 222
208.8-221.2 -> 218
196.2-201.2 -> 208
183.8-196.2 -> 223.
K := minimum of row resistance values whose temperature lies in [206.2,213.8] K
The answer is 183.3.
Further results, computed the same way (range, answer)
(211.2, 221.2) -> 217.9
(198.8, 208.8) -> 166.6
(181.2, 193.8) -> 217.7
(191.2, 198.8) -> 215.1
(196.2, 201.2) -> 200.9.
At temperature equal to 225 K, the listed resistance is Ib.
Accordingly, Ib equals 227.8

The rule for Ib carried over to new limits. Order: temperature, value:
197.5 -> 215.1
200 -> 200.9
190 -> 227.4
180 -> 227.8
